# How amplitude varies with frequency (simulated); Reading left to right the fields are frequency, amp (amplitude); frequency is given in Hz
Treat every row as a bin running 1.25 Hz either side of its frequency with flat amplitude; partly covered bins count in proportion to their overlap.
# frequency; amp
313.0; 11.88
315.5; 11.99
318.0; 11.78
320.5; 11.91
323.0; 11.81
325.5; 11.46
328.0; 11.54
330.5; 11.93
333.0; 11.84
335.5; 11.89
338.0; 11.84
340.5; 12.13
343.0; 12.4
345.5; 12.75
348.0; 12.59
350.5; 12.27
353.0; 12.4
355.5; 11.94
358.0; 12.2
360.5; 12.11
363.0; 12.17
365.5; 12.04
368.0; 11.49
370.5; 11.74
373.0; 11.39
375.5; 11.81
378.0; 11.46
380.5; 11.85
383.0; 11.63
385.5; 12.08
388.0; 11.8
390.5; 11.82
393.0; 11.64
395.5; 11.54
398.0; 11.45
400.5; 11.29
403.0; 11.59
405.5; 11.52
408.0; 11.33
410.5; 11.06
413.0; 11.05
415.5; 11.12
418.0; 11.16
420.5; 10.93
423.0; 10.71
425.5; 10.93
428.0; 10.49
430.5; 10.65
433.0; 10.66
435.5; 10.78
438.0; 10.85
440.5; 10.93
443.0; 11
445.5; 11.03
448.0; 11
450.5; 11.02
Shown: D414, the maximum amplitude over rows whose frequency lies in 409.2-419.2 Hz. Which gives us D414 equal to 11.16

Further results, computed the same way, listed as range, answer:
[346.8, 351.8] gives 12.59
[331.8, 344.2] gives 12.4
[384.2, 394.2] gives 12.08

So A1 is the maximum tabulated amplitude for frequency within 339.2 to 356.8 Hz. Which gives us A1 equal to 12.75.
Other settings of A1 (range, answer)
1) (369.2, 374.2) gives 11.74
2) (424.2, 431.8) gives 10.93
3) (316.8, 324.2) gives 11.91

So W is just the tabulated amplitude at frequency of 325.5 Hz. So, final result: 11.46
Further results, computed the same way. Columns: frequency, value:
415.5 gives 11.12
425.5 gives 10.93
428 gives 10.49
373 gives 11.39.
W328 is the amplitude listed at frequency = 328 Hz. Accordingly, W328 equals 11.54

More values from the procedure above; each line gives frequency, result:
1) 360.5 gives 12.11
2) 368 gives 11.49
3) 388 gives 11.8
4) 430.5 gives 10.65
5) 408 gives 11.33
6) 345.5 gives 12.75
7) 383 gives 11.63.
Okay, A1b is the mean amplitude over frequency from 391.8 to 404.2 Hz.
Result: 11.5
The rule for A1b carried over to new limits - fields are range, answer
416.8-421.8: 11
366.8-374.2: 11.5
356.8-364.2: 12.2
